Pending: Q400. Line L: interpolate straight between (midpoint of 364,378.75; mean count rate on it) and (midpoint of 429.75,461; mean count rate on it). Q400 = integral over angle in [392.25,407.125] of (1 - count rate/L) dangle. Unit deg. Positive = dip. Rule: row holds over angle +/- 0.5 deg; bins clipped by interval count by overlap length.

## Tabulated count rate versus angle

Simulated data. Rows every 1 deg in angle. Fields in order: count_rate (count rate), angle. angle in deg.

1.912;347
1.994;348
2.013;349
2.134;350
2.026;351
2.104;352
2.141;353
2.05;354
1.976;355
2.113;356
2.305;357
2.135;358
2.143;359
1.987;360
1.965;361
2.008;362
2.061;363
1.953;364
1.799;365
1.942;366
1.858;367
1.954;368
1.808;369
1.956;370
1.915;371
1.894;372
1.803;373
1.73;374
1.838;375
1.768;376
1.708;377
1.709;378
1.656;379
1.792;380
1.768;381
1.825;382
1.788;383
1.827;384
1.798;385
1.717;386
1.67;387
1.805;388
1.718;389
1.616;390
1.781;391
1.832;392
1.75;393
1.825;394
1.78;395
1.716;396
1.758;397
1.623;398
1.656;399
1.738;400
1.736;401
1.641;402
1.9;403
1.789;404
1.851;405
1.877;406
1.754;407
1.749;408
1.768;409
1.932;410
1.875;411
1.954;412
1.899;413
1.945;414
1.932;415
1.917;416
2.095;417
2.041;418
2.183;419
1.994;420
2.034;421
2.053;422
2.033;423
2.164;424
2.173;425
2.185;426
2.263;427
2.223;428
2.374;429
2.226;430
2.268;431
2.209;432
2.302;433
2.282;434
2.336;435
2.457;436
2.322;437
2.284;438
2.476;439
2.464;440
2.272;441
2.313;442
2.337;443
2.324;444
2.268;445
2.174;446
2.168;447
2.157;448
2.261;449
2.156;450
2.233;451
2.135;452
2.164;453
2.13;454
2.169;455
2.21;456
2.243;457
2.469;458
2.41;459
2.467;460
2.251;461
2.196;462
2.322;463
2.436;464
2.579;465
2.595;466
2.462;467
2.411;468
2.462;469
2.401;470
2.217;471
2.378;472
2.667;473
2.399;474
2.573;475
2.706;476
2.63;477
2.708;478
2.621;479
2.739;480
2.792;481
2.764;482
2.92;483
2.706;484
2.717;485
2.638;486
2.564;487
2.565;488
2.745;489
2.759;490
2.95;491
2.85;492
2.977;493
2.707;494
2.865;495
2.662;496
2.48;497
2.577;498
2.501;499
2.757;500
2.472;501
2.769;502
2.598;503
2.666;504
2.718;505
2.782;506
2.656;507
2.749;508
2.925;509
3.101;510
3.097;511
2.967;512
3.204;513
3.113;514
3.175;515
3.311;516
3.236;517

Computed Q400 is 1.8 deg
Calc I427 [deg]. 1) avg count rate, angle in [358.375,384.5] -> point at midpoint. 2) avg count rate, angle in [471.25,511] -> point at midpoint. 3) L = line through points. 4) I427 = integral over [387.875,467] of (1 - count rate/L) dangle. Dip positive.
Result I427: 5.98 deg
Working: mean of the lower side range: 1.86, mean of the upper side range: 2.7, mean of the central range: 2.09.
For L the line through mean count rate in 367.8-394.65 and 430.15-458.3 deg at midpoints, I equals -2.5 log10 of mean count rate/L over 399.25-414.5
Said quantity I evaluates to 0.09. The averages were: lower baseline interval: 1.79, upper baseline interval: 2.27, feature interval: 1.82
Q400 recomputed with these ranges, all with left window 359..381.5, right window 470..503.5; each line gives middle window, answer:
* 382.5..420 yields 4.7 deg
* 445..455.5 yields 1.0 deg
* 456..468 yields 0.5 deg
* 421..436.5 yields 0.2 deg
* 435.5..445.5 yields 0.0 deg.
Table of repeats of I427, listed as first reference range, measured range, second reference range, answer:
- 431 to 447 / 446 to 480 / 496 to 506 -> 0.8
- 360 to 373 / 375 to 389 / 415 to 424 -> 1.4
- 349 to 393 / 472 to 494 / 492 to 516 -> -0.3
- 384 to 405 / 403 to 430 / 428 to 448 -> 0.3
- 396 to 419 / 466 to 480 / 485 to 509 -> -0.3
